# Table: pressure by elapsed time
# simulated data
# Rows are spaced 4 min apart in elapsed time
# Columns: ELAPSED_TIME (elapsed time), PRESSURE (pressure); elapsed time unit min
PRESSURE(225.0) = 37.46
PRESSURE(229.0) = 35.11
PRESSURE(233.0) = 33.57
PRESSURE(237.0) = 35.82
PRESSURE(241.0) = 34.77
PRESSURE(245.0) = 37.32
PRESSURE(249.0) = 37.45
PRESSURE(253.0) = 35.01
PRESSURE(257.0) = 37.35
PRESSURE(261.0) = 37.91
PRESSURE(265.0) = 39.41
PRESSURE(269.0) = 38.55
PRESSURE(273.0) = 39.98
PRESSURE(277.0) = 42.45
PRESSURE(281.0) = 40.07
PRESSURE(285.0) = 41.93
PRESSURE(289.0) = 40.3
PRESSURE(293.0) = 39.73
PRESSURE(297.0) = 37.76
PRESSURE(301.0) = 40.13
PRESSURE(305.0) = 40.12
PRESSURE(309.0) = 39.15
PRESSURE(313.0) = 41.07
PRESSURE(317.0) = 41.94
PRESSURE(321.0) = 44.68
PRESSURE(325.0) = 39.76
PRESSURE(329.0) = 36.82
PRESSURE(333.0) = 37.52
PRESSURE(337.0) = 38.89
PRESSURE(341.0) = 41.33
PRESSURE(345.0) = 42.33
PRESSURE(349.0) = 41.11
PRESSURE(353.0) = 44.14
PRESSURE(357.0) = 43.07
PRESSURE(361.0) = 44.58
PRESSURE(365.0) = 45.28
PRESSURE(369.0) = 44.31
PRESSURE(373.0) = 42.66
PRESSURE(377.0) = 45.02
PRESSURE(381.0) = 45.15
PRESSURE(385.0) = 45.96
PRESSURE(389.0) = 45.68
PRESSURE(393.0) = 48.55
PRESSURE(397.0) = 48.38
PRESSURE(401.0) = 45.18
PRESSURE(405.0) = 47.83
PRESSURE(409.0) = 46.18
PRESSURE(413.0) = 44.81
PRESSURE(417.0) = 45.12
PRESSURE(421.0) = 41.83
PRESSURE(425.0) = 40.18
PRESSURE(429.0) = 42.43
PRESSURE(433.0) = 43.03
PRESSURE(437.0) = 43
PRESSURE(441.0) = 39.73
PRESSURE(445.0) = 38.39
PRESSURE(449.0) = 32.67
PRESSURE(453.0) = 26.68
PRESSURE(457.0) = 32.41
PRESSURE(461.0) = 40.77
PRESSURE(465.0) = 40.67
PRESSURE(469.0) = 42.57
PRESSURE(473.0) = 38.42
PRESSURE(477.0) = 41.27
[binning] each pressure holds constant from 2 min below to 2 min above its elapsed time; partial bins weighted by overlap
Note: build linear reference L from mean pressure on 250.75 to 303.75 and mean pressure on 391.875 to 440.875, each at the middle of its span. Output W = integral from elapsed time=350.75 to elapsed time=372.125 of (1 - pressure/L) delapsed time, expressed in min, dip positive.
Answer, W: -0.9 min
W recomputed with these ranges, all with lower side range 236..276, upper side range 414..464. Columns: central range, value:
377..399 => -4.6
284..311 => -1.4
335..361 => -2.5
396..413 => -3.4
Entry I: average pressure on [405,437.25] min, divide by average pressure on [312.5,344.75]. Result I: 1.08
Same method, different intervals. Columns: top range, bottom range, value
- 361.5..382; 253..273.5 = 1.16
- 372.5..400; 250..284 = 1.18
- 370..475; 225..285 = 1.12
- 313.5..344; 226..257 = 1.13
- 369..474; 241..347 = 1.07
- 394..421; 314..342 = 1.15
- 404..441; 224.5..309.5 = 1.14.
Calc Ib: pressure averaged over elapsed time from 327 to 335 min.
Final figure 37.2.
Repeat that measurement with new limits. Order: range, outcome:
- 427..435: 42.7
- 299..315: 40.1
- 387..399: 47.5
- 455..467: 38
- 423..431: 41.3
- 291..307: 39.4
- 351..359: 43.6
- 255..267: 38.2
